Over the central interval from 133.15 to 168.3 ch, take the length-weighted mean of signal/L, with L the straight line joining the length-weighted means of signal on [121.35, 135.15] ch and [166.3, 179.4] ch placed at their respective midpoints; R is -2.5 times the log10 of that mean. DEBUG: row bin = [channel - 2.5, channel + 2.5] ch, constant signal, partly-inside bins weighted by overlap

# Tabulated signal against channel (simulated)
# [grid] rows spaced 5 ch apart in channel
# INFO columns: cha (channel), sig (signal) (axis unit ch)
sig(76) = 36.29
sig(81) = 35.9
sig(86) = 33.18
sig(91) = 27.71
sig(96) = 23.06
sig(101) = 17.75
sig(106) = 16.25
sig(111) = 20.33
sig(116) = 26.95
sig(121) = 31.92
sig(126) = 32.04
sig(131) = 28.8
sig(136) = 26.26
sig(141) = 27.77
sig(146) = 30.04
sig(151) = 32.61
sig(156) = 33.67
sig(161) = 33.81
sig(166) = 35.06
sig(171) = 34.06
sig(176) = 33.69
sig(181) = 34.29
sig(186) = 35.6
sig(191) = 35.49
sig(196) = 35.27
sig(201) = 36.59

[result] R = 0.03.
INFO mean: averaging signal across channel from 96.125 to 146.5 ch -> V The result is 25.5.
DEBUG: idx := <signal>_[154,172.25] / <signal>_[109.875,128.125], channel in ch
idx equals 1.21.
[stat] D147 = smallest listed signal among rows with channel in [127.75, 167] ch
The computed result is 26.26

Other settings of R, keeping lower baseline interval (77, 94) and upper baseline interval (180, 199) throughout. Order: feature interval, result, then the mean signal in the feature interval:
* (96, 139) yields 0.31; 25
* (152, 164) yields 0.02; 33.7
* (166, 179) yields 0.02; 34.1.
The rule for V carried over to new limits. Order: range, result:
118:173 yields 31.4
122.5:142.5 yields 28.9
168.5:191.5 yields 34.6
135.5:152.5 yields 29.3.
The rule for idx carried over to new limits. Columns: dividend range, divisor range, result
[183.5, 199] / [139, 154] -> 1.17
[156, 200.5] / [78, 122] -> 1.34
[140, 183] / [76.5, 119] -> 1.28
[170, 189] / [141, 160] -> 1.09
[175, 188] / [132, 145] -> 1.25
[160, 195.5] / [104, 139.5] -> 1.32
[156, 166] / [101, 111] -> 1.93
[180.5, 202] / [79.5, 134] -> 1.34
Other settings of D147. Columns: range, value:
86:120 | 16.25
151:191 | 32.61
